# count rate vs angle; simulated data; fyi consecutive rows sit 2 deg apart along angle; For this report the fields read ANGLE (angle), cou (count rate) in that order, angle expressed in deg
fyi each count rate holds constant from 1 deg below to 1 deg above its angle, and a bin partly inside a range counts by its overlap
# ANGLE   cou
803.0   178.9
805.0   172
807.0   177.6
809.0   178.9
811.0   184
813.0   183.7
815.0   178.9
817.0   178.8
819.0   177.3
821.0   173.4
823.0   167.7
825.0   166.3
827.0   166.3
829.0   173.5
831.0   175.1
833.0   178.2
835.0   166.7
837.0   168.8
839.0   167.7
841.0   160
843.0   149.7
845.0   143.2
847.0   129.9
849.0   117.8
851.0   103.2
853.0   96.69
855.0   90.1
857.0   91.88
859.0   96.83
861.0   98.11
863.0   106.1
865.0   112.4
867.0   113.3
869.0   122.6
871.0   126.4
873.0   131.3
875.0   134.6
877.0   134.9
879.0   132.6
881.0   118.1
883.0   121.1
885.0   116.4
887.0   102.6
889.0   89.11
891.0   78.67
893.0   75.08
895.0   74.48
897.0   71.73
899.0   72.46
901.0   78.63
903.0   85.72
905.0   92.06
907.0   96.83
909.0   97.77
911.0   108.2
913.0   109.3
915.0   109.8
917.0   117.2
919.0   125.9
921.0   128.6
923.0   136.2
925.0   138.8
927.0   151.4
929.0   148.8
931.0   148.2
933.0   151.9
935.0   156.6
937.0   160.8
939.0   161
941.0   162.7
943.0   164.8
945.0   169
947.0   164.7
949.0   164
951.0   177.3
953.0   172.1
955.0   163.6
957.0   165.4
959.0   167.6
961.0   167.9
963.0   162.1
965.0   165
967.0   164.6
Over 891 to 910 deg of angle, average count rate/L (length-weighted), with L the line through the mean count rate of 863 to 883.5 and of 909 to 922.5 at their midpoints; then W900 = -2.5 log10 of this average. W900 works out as 0.39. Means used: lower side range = 124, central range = 82.5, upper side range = 116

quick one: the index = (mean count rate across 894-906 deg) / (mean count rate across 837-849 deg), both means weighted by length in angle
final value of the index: 0.5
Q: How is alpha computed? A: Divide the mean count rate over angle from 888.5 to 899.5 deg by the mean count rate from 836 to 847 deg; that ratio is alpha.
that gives 0.5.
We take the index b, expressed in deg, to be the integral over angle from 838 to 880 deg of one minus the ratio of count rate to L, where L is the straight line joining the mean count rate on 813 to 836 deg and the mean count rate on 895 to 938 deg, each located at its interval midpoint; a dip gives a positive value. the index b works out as 8.4 deg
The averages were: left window 173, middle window 122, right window 117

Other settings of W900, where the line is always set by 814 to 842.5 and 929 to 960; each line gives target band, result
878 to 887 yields 0.36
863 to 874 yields 0.37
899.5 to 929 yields 0.41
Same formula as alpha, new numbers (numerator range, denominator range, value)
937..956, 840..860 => 1.41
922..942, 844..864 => 1.41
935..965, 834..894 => 1.38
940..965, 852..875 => 1.53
